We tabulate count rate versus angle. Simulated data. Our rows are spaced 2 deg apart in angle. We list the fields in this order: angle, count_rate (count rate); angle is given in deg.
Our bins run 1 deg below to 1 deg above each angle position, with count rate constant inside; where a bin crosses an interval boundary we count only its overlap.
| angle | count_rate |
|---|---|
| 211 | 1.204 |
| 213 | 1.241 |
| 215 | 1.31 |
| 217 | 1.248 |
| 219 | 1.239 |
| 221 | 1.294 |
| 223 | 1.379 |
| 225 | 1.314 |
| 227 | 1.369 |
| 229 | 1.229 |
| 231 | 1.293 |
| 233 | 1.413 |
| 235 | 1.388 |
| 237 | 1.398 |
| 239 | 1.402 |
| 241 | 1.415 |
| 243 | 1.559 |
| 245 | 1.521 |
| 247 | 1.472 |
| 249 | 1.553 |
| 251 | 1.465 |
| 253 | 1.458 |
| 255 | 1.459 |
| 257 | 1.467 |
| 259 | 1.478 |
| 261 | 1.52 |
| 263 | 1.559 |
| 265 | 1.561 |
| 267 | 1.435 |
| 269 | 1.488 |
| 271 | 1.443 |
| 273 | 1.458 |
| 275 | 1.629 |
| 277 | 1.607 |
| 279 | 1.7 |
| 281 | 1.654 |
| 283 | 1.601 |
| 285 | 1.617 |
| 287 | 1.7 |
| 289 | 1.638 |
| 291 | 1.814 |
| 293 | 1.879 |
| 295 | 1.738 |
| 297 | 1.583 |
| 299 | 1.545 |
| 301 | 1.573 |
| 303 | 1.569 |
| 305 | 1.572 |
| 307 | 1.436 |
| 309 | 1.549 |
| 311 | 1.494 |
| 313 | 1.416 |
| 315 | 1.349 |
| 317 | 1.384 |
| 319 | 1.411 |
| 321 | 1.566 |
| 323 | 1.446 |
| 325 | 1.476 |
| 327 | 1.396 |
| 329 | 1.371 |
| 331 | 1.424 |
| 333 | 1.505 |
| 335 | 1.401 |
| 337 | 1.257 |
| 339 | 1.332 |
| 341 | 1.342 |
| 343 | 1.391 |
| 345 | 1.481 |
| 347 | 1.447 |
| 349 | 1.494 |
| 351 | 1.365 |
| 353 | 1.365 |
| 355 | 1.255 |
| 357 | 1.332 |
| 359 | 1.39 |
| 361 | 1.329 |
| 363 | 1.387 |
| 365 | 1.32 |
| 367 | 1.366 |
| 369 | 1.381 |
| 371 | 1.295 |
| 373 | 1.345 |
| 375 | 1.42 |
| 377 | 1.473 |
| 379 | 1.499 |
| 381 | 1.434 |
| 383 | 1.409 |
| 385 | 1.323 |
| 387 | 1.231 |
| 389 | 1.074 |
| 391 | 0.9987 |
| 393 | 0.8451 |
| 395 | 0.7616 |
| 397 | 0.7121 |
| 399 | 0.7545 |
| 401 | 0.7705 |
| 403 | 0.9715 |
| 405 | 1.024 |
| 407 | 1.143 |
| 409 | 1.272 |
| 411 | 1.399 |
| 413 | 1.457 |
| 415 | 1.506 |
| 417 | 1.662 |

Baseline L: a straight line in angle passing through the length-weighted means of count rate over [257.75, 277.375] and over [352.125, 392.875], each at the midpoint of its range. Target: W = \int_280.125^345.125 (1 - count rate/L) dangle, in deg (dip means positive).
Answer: -3.6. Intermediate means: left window 1.51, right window 1.32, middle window 1.51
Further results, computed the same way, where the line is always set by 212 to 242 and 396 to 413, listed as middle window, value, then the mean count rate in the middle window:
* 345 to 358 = -3.1 deg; 1.38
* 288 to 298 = -4.2 deg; 1.73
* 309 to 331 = -4.9 deg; 1.44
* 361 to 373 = -2.8 deg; 1.35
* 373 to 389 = -4.5 deg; 1.37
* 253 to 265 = -2.1 deg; 1.5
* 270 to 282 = -3.2 deg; 1.58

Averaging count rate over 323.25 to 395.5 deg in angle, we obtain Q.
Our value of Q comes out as 1.34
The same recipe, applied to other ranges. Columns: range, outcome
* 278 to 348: 1.52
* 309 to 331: 1.44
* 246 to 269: 1.49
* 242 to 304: 1.57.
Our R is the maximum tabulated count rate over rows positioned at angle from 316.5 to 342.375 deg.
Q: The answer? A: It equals 1.566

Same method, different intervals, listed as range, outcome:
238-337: 1.879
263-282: 1.7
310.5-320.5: 1.494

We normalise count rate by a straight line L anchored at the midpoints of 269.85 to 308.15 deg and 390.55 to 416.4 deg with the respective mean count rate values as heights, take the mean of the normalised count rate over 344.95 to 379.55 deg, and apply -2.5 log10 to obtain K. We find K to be -0.102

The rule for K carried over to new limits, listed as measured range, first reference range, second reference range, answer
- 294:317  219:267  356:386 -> -0.09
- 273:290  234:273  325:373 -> -0.13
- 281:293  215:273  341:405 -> -0.23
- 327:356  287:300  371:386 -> 0.11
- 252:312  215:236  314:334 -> -0.14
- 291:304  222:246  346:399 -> -0.24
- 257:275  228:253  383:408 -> -0.11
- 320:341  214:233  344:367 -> -0.04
